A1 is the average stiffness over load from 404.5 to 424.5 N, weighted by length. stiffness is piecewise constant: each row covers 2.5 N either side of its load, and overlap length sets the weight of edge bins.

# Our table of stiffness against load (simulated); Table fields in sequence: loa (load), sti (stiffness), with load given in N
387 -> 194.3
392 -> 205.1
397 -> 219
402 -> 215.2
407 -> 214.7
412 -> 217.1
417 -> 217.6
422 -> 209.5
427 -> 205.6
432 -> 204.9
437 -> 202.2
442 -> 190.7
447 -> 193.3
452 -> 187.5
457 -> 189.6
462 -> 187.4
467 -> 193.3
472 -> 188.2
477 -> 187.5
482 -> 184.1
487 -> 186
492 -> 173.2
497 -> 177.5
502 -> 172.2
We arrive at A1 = 215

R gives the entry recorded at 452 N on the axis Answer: 187.5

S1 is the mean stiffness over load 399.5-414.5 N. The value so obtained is 216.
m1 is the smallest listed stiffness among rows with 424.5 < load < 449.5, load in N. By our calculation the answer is 190.7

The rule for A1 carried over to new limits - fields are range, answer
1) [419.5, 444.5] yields 203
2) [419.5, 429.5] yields 208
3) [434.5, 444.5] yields 196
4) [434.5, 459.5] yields 193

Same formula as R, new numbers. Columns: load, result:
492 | 173.2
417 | 217.6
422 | 209.5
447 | 193.3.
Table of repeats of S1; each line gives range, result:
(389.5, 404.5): 213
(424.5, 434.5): 205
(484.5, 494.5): 180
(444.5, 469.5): 190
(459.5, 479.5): 189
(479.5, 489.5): 185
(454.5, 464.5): 188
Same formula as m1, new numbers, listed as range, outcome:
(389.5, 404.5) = 205.1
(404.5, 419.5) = 214.7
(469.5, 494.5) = 173.2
